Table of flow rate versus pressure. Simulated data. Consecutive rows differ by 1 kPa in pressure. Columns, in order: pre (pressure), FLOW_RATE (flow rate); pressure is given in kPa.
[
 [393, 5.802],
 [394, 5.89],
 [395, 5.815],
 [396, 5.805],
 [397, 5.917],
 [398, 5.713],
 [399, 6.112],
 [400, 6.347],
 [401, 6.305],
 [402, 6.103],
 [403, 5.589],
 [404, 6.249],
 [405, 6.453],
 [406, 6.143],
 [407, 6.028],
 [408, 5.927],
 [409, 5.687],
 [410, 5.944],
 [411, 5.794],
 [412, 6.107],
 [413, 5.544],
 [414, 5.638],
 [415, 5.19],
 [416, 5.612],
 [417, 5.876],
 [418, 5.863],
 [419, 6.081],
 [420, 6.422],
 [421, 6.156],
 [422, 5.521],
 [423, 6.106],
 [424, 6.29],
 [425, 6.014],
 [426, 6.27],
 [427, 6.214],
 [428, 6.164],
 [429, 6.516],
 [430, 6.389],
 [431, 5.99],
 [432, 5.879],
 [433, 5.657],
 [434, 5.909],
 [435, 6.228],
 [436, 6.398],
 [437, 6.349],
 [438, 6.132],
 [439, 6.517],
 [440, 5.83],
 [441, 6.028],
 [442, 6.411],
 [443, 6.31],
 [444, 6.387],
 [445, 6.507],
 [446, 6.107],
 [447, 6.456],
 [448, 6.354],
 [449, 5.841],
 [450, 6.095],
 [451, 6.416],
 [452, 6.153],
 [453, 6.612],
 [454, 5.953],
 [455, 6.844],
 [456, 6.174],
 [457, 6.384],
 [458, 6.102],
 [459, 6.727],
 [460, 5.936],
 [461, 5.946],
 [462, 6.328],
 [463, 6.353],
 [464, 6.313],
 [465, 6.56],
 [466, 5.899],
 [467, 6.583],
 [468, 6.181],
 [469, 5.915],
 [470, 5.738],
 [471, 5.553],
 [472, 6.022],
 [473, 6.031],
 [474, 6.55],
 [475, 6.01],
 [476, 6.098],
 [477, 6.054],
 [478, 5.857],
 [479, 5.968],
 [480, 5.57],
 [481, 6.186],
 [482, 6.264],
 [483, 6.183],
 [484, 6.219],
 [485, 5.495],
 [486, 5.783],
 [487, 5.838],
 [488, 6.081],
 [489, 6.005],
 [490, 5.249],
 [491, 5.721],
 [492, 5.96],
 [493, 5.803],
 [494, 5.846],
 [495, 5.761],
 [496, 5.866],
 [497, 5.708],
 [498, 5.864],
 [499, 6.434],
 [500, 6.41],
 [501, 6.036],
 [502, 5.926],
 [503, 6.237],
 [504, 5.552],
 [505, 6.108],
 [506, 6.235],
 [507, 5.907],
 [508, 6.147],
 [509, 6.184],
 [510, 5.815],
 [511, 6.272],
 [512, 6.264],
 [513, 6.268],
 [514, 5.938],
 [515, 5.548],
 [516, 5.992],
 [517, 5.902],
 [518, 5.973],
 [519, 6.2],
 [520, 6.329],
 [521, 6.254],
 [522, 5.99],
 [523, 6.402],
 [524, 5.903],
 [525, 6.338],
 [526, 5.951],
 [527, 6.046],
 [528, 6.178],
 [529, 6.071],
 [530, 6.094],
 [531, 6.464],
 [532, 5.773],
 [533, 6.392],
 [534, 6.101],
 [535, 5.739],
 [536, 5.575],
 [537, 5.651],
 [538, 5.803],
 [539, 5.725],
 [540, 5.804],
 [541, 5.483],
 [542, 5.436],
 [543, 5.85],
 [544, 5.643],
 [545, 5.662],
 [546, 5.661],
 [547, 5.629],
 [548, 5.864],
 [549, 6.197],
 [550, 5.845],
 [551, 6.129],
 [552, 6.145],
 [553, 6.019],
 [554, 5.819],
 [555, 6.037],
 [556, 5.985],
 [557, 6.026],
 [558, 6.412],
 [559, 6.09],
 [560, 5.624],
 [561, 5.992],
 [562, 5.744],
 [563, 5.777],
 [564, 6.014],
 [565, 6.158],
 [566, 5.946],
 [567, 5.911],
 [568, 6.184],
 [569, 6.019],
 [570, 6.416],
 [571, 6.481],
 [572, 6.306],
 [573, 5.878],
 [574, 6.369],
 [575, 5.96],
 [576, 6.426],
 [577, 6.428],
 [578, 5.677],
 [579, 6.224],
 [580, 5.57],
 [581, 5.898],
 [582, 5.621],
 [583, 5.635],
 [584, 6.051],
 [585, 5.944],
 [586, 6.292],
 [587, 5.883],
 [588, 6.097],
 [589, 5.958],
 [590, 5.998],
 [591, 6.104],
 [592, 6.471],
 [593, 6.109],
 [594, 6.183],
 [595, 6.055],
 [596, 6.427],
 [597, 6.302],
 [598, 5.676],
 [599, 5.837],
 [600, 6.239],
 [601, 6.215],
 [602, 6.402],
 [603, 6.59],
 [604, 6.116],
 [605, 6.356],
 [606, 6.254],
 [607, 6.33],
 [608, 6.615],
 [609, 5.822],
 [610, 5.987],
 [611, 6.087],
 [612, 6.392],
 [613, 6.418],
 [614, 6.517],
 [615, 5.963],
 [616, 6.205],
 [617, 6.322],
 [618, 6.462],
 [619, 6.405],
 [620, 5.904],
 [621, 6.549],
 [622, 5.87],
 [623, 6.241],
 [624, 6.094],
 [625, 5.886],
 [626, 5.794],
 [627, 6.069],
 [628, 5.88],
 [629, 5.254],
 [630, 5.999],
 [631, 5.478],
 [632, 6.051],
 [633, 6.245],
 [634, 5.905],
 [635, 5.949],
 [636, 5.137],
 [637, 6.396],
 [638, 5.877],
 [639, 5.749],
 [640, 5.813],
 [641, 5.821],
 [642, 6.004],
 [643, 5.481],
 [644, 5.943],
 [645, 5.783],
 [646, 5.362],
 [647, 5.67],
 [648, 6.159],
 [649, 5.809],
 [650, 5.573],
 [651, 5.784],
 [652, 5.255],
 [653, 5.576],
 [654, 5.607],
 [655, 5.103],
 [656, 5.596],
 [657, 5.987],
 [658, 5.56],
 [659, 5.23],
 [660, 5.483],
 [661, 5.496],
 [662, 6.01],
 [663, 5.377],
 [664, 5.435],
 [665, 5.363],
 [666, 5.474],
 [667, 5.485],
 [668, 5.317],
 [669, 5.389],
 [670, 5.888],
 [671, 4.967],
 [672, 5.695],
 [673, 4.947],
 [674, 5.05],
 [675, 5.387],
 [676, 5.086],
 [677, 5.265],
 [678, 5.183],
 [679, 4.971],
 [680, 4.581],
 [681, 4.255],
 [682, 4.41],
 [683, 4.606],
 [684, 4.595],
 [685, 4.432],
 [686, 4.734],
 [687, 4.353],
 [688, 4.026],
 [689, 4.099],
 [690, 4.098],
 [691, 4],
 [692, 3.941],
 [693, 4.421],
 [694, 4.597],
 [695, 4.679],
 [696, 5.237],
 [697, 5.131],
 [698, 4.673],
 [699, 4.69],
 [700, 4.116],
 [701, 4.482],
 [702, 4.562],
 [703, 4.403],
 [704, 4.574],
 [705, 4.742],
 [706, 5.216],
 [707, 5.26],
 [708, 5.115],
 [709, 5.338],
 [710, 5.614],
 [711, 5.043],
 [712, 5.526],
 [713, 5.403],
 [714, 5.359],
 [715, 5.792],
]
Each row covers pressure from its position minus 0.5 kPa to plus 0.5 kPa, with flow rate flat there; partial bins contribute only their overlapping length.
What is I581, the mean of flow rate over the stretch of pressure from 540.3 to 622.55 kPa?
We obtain 6.07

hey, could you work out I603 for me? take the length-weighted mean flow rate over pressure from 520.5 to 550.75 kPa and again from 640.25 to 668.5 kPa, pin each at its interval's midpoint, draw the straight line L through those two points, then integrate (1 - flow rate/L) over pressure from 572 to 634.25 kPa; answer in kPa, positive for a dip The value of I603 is -3.9 kPa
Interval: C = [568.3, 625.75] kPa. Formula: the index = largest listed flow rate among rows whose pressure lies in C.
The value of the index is 6.615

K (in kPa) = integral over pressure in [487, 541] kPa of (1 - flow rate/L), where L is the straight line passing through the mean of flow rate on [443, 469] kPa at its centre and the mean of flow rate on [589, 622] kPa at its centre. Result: 2.31 kPa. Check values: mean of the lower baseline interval 6.28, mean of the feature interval 5.99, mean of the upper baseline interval 6.22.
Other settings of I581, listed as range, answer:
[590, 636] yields 6.12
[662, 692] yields 4.91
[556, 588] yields 6.03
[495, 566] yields 5.98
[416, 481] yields 6.15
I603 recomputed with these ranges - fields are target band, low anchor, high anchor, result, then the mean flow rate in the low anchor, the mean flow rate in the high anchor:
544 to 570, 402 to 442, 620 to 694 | -1.4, 6.02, 5.39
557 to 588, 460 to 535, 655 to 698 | -2.4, 6.04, 4.99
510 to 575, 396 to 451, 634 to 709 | -4.2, 6.07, 5.16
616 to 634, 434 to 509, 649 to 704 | -2.6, 6.1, 5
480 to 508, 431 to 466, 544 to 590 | 0.9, 6.23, 6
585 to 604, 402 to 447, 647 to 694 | -2.6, 6.06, 5.11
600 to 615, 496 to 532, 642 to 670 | -1.4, 6.08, 5.58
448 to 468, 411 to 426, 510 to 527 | -1.0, 5.9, 6.09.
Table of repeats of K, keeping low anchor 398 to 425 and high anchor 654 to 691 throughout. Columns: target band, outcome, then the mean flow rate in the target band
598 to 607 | -1.5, 6.22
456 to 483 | -1.7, 6.12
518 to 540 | -1.9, 6.04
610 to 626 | -2.9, 6.2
